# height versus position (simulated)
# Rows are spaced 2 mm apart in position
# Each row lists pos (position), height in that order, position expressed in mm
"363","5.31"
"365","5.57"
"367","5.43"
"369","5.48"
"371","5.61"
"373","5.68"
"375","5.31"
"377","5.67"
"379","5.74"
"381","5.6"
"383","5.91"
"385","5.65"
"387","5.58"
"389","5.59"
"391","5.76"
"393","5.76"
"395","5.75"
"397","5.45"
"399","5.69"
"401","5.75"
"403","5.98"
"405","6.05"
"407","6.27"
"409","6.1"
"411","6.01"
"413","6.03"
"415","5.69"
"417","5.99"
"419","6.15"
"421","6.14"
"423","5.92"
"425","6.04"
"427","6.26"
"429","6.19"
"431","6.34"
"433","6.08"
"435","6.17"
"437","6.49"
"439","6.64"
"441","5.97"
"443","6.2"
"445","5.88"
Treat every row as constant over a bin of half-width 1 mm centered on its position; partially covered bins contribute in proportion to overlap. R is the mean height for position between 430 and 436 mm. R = 6.2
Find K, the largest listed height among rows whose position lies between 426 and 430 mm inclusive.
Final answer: 6.26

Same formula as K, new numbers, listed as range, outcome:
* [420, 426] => 6.14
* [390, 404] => 5.98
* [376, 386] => 5.91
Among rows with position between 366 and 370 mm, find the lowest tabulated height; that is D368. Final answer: 5.43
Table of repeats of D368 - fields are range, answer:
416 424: 5.92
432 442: 5.97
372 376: 5.31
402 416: 5.69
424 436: 6.04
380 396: 5.58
